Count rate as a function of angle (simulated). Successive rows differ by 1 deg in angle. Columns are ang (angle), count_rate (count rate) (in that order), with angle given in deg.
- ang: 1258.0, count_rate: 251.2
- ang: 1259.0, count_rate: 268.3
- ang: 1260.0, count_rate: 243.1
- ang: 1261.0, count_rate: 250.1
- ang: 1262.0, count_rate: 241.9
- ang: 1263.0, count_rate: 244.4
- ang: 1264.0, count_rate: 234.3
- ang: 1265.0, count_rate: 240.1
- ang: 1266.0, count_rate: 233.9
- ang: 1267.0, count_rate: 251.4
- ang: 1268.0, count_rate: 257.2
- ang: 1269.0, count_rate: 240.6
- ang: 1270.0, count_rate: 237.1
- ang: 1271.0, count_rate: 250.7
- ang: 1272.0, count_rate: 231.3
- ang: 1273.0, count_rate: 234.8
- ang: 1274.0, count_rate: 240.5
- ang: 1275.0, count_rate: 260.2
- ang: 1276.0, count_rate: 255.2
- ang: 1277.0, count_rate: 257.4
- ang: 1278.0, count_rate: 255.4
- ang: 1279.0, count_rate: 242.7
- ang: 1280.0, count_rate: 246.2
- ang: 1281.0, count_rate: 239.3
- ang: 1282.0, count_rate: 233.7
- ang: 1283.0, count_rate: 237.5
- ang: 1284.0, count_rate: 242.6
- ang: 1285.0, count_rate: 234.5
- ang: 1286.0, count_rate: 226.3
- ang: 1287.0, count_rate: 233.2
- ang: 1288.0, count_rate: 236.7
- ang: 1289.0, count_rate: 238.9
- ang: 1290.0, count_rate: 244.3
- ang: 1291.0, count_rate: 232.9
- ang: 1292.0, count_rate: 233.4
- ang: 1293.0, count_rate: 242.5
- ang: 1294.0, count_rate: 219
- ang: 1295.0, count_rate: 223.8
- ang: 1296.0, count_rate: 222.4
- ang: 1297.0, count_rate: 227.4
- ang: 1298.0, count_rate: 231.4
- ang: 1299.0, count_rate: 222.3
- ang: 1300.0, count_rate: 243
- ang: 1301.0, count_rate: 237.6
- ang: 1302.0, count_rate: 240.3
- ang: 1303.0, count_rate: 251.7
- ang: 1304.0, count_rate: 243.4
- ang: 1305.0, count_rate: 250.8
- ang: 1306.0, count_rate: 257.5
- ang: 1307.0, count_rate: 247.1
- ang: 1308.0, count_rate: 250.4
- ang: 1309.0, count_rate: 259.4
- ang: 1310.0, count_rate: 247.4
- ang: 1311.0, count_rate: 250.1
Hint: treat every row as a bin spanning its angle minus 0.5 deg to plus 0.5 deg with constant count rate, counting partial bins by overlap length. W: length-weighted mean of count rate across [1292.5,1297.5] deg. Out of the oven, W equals 227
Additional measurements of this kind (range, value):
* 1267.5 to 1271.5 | 246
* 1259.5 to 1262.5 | 245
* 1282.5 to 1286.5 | 235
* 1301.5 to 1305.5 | 247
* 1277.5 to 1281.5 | 246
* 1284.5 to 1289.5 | 234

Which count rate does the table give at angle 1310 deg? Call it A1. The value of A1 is 247.4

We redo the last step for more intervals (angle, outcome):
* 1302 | 240.3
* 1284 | 242.6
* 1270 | 237.1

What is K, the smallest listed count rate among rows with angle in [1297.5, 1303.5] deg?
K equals 222.3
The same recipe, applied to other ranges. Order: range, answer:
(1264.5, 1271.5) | 233.9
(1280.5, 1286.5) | 226.3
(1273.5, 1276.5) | 240.5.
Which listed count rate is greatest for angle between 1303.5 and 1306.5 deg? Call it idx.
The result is 257.5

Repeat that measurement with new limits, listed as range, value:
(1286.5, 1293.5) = 244.3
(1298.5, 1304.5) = 251.7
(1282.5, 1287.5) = 242.6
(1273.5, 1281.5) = 260.2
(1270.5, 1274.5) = 250.7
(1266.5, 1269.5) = 257.2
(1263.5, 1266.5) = 240.1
